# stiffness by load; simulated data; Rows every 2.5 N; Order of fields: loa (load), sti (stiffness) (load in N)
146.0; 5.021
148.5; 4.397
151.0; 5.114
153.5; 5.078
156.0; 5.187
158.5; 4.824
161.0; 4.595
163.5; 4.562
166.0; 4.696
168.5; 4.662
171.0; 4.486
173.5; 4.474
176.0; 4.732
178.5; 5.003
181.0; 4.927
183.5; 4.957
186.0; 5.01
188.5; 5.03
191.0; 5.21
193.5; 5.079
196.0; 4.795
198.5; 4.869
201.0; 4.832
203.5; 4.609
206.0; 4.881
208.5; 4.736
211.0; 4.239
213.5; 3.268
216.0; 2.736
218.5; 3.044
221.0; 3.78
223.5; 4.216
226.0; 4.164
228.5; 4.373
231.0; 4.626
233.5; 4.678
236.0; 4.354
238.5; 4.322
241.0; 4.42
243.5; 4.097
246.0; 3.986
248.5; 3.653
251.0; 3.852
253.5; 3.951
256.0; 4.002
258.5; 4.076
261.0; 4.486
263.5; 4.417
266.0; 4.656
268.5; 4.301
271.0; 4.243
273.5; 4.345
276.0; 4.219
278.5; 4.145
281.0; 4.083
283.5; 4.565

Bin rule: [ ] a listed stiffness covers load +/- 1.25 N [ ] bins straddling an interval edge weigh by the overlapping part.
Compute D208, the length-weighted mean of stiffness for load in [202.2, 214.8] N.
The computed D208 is 4.34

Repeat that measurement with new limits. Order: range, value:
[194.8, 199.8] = 4.83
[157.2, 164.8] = 4.66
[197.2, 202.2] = 4.85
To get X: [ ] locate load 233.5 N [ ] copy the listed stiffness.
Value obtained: 4.678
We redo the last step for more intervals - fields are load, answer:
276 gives 4.219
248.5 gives 3.653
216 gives 2.736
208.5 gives 4.736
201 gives 4.832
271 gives 4.243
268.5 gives 4.301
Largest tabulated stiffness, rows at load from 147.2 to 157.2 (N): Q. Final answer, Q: 5.187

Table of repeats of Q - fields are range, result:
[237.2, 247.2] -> 4.42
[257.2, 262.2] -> 4.486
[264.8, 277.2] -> 4.656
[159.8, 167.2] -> 4.696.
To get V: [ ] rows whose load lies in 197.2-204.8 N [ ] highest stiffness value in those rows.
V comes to 4.869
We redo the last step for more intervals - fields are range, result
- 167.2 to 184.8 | 5.003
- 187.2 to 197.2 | 5.21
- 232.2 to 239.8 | 4.678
